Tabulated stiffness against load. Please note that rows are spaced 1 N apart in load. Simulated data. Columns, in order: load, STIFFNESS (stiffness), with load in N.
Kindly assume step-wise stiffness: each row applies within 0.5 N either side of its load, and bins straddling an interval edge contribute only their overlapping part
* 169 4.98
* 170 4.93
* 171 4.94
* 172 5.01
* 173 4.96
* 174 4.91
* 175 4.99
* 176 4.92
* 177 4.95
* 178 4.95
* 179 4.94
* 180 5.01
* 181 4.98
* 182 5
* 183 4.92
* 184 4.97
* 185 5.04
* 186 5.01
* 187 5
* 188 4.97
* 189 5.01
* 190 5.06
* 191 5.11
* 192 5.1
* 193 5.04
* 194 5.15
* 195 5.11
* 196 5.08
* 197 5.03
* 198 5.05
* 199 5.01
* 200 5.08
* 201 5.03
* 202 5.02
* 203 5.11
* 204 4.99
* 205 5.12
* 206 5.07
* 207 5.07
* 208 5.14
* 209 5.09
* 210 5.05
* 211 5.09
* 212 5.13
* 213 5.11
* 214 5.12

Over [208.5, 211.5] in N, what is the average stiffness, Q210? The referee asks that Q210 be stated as 5.08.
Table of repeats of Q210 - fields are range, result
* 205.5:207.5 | 5.07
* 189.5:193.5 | 5.08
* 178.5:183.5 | 4.97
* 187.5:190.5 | 5.01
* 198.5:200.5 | 5.04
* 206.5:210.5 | 5.09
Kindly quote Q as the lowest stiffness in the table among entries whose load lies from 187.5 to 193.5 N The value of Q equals 4.97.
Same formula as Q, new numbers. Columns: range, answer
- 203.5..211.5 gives 4.99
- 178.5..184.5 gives 4.92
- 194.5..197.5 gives 5.03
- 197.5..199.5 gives 5.01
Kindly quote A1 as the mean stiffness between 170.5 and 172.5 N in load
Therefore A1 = 4.97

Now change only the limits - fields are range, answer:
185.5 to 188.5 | 4.99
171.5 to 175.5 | 4.97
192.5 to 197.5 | 5.08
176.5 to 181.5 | 4.97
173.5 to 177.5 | 4.94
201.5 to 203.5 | 5.06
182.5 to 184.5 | 4.95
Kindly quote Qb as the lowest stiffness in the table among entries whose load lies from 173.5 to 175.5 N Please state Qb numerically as 4.91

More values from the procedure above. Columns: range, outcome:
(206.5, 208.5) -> 5.07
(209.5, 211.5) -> 5.05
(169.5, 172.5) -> 4.93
